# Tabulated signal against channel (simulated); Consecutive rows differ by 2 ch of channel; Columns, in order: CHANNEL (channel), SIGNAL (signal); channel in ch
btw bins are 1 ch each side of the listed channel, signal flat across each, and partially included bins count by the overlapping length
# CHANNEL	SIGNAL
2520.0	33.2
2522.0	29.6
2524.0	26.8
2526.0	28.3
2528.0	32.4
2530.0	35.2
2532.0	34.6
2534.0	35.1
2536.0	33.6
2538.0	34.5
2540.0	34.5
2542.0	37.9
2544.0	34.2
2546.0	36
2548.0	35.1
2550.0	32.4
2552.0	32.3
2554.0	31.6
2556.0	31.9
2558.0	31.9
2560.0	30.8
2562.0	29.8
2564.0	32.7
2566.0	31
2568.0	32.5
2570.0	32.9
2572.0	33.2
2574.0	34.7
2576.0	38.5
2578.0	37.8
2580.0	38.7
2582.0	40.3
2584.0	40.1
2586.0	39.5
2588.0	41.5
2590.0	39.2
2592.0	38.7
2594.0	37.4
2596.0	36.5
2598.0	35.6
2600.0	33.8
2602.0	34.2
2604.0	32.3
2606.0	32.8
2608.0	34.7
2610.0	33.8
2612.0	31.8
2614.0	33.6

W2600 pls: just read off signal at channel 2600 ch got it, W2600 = 33.8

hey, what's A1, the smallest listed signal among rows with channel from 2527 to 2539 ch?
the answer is 32.4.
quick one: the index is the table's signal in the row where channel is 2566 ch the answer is 31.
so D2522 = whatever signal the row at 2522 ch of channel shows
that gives 29.6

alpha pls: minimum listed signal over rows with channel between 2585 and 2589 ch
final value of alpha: 39.5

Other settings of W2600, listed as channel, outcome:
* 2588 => 41.5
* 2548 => 35.1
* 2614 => 33.6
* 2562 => 29.8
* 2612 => 31.8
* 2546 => 36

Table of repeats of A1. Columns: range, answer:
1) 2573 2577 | 34.7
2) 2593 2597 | 36.5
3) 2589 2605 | 32.3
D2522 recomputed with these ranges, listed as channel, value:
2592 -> 38.7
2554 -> 31.6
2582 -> 40.3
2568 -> 32.5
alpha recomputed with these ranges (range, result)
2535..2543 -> 33.6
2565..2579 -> 31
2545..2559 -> 31.6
